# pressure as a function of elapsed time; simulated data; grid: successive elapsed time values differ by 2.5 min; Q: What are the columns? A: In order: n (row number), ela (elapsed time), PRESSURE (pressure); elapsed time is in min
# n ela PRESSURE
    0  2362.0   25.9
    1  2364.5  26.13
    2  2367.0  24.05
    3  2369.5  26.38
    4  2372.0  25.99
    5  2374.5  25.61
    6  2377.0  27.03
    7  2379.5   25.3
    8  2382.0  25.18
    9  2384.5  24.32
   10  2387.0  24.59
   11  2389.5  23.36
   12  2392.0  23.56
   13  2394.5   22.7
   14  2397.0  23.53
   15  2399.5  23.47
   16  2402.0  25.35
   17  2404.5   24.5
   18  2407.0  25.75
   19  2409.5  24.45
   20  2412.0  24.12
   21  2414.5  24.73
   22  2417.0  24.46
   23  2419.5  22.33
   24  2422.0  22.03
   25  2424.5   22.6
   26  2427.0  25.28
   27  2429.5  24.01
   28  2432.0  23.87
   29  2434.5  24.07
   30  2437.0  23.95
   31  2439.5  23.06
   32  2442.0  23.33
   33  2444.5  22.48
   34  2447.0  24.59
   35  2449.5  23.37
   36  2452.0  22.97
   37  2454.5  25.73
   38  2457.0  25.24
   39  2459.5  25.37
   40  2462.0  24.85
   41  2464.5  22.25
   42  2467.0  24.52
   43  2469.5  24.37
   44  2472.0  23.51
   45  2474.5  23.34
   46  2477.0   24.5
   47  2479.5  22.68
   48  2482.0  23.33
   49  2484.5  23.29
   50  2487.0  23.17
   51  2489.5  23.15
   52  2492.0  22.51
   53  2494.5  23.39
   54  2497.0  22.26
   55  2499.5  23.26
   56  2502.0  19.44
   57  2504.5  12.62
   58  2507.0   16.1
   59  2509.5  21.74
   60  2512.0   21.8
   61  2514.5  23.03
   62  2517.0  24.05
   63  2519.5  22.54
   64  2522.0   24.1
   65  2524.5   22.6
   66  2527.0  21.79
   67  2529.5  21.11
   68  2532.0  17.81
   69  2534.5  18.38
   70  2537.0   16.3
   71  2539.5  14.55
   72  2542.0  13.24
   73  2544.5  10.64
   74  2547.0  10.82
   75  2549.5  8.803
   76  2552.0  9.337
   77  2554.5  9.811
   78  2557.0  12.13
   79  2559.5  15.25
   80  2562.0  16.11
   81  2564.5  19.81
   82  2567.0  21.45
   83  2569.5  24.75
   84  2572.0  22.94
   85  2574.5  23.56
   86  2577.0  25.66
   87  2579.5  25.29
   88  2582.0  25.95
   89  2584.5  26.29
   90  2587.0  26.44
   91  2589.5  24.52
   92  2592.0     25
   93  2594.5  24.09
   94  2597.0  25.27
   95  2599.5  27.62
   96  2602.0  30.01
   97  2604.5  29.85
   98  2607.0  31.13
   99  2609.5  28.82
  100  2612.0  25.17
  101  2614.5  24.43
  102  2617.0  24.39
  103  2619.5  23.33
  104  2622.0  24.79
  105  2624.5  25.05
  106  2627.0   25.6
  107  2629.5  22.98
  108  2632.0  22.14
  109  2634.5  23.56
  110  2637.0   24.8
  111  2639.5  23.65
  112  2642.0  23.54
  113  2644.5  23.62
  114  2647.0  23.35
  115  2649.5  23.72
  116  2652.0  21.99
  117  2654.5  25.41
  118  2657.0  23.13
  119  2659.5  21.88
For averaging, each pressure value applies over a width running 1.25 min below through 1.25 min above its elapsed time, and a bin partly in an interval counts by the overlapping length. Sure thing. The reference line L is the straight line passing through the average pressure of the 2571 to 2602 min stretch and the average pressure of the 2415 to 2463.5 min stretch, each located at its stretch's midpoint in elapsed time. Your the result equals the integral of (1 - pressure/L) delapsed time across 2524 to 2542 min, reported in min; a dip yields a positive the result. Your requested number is 4.69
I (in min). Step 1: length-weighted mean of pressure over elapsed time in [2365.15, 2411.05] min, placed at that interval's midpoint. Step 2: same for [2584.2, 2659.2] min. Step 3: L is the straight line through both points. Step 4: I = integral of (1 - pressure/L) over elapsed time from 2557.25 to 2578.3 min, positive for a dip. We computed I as 3.6 min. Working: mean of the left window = 24.7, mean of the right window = 25.1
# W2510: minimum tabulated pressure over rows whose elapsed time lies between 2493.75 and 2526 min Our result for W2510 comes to 12.62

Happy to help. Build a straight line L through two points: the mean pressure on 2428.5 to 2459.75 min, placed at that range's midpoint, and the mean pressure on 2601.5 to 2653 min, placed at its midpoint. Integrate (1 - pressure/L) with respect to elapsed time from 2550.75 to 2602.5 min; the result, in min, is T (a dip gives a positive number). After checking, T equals 6.01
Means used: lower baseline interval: 24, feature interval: 21.8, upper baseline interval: 25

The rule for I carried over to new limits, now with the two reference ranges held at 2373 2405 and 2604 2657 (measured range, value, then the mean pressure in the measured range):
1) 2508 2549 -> 9.7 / 18.8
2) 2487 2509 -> 3.6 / 20.5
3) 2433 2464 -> 0.7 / 24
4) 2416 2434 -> 0.7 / 23.5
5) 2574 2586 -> -0.4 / 25.5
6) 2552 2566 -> 5.9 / 14.3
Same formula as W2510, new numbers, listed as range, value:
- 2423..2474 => 22.25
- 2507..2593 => 8.803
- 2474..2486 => 22.68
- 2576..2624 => 23.33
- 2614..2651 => 22.14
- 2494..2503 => 19.44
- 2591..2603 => 24.09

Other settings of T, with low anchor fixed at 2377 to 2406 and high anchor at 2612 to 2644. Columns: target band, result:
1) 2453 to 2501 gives 1.03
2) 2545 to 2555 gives 5.96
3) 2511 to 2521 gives 0.52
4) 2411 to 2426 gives 0.54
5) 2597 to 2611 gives -2.88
